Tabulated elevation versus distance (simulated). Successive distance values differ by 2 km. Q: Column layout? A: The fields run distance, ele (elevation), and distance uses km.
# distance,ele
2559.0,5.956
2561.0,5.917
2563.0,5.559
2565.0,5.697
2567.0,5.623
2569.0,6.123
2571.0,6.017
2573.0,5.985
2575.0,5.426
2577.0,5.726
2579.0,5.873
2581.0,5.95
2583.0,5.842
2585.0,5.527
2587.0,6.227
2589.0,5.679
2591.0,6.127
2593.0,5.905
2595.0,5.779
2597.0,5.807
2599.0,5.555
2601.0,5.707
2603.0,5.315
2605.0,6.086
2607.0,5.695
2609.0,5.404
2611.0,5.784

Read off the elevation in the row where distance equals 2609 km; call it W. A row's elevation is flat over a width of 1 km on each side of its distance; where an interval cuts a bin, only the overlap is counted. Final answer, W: 5.404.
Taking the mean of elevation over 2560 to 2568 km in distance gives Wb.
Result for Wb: 5.7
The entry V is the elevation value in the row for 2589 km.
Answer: 5.679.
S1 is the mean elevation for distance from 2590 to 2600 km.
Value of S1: 5.83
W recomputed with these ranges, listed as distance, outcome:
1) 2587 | 6.227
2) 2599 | 5.555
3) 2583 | 5.842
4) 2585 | 5.527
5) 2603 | 5.315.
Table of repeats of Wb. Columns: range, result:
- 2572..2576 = 5.71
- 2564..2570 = 5.81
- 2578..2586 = 5.8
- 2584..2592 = 5.89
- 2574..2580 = 5.68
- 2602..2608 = 5.7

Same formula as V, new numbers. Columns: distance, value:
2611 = 5.784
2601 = 5.707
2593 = 5.905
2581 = 5.95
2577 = 5.726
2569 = 6.123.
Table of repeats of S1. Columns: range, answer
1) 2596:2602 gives 5.69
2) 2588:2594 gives 5.9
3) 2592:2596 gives 5.84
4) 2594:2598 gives 5.79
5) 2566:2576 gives 5.83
